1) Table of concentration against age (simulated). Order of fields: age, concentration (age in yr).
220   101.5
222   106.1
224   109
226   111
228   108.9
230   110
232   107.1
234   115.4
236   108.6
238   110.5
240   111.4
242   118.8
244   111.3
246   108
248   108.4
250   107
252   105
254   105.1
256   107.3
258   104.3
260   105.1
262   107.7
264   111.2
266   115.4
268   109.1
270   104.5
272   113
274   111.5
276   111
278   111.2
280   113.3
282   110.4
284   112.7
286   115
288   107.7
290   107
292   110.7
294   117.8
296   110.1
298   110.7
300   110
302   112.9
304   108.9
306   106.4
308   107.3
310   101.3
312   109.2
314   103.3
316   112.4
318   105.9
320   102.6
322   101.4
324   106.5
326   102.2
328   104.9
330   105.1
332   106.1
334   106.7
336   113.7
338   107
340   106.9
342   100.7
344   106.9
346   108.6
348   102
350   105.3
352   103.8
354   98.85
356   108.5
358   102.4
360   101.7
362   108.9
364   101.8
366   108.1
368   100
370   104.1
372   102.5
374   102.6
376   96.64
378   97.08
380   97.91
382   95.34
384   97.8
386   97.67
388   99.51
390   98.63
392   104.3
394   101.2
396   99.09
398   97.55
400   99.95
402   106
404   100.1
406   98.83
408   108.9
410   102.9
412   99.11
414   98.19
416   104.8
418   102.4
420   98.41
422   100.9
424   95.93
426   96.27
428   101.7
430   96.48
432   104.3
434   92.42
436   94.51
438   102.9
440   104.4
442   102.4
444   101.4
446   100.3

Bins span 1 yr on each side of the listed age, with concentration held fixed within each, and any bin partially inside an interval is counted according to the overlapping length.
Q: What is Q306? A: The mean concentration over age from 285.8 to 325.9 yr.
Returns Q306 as 108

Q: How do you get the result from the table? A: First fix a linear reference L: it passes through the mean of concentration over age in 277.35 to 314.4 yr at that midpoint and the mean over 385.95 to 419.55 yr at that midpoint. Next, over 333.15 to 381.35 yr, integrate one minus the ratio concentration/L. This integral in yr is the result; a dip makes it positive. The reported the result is 0.51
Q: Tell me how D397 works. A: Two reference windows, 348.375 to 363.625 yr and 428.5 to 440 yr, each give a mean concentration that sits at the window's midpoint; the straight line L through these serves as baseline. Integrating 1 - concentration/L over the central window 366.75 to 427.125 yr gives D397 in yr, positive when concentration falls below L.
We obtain 0.7 yr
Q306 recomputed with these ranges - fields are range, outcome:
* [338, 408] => 102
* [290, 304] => 111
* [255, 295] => 110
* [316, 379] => 104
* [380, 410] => 100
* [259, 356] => 108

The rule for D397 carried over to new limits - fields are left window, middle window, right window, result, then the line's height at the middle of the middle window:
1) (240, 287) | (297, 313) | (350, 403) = -0.2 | 107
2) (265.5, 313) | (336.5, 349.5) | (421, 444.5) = 0.1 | 106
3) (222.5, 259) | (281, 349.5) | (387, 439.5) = -1.5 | 105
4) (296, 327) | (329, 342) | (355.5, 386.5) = -0.3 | 105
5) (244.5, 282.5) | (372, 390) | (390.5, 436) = 0.7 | 102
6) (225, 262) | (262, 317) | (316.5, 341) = -1.4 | 107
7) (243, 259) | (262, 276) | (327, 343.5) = -0.5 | 107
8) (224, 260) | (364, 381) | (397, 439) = 0.2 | 102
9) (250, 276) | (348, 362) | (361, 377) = 0.0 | 104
